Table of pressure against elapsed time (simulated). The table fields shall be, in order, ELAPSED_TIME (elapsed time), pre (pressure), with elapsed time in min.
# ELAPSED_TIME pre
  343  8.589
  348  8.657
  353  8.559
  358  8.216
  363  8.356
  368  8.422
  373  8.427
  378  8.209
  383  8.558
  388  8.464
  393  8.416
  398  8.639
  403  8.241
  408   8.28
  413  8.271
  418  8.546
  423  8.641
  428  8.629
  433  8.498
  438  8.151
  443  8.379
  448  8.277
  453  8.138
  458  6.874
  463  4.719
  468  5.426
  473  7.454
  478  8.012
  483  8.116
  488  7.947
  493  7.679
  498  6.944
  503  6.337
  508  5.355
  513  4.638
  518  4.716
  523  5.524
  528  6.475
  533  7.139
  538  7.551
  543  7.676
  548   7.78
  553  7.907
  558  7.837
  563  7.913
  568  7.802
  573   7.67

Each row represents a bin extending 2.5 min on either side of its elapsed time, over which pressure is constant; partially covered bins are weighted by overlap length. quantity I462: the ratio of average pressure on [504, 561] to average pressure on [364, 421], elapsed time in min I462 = 0.79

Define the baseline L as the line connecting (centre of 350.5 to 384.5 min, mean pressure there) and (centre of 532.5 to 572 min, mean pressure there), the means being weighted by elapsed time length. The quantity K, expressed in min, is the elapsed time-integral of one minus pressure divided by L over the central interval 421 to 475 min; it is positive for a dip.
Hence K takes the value 3.7 min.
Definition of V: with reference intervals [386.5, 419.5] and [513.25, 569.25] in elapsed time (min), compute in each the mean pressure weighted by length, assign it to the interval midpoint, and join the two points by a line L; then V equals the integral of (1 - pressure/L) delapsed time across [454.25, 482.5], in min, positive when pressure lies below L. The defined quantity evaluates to 3.83 min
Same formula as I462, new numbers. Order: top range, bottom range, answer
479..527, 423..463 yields 0.81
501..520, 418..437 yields 0.61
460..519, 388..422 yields 0.77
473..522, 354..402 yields 0.79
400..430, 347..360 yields 1.00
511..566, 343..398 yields 0.81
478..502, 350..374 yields 0.91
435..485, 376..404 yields 0.87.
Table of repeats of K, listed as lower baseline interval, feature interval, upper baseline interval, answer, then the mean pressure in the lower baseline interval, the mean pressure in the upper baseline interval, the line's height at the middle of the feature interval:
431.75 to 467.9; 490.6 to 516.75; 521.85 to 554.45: 4.2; 7.4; 7.19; 7.27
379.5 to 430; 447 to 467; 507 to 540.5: 1.6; 8.46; 5.94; 7.35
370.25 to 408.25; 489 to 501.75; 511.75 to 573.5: 0.2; 8.41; 7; 7.43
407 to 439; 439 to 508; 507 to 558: 3.5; 8.45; 6.58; 7.59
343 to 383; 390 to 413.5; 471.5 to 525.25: -1.4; 8.43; 6.6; 7.9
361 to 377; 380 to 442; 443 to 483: -4.9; 8.39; 7.14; 7.83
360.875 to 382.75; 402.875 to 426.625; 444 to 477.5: -2.3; 8.37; 6.96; 7.69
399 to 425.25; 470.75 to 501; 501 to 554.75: -2.2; 8.41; 6.44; 7.16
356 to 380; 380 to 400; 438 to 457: -0.6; 8.33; 8.14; 8.28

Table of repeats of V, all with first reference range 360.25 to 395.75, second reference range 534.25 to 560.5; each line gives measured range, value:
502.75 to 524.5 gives 7.4 min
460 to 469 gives 3.3 min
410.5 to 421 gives -0.2 min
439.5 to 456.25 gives -0.1 min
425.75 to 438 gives -0.4 min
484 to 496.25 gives 0.2 min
